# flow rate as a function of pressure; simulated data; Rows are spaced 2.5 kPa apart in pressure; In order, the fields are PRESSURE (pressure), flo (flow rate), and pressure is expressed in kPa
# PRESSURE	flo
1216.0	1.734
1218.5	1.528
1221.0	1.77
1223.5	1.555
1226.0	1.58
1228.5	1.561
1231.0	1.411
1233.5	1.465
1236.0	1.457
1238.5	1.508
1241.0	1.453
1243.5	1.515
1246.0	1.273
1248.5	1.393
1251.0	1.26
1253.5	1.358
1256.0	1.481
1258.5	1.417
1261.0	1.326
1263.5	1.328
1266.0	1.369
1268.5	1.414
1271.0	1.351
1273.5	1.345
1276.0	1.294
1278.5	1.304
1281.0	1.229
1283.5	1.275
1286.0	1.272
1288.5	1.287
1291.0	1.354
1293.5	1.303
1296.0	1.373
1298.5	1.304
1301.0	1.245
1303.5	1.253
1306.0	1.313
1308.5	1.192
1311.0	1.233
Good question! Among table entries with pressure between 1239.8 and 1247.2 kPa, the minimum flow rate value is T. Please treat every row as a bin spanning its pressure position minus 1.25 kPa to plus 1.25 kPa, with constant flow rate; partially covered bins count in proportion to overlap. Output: 1.273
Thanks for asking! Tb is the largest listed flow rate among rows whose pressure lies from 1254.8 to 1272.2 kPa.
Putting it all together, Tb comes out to 1.481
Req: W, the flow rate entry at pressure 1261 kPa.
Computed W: 1.326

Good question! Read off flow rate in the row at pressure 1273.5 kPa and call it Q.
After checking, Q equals 1.345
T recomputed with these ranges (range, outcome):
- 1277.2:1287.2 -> 1.229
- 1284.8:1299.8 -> 1.272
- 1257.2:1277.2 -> 1.294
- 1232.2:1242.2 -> 1.453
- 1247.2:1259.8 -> 1.26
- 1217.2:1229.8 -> 1.528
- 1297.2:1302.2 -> 1.245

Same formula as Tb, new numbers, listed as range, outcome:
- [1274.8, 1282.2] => 1.304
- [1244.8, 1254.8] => 1.393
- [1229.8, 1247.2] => 1.515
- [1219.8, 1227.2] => 1.77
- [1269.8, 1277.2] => 1.351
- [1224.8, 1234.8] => 1.58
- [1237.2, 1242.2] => 1.508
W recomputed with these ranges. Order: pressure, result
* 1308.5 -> 1.192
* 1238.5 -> 1.508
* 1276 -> 1.294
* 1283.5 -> 1.275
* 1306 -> 1.313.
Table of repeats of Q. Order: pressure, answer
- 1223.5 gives 1.555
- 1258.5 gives 1.417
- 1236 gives 1.457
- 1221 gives 1.77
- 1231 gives 1.411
